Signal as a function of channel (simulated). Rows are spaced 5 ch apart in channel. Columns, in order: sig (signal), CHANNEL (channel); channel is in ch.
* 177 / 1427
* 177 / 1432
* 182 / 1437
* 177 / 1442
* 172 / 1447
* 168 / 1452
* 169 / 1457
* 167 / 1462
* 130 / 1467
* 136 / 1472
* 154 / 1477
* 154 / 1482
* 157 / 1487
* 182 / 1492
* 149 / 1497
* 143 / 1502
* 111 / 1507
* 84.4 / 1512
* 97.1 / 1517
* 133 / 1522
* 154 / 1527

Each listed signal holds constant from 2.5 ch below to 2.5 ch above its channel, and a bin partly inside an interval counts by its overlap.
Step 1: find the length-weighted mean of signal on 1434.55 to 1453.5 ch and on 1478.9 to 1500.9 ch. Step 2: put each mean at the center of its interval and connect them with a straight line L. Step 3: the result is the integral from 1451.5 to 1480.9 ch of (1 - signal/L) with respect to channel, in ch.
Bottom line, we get 2.54 ch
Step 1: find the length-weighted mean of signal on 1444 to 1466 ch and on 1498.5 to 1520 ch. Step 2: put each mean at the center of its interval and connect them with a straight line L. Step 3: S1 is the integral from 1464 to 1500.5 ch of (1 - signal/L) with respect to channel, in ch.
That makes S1 -3.8 ch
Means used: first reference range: 167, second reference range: 111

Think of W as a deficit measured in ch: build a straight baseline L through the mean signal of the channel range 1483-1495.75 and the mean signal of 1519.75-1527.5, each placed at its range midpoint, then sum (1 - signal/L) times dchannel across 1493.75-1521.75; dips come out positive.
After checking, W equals 6.1 ch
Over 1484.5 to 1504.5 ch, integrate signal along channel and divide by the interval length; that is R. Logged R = 158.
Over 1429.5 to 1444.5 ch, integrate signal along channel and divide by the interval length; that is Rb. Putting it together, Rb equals 179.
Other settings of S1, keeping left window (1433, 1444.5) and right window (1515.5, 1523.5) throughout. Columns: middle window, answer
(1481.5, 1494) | -2.2 ch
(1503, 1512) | 1.2 ch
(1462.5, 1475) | 1.3 ch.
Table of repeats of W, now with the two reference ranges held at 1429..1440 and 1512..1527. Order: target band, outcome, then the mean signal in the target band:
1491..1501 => -1.9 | 160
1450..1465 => -0.4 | 167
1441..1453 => -0.2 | 172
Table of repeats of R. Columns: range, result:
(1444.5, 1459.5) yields 170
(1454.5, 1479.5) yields 151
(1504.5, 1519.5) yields 97.5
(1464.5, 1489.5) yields 146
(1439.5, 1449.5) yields 174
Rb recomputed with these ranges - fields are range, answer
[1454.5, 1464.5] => 168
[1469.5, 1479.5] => 145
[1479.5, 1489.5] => 156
